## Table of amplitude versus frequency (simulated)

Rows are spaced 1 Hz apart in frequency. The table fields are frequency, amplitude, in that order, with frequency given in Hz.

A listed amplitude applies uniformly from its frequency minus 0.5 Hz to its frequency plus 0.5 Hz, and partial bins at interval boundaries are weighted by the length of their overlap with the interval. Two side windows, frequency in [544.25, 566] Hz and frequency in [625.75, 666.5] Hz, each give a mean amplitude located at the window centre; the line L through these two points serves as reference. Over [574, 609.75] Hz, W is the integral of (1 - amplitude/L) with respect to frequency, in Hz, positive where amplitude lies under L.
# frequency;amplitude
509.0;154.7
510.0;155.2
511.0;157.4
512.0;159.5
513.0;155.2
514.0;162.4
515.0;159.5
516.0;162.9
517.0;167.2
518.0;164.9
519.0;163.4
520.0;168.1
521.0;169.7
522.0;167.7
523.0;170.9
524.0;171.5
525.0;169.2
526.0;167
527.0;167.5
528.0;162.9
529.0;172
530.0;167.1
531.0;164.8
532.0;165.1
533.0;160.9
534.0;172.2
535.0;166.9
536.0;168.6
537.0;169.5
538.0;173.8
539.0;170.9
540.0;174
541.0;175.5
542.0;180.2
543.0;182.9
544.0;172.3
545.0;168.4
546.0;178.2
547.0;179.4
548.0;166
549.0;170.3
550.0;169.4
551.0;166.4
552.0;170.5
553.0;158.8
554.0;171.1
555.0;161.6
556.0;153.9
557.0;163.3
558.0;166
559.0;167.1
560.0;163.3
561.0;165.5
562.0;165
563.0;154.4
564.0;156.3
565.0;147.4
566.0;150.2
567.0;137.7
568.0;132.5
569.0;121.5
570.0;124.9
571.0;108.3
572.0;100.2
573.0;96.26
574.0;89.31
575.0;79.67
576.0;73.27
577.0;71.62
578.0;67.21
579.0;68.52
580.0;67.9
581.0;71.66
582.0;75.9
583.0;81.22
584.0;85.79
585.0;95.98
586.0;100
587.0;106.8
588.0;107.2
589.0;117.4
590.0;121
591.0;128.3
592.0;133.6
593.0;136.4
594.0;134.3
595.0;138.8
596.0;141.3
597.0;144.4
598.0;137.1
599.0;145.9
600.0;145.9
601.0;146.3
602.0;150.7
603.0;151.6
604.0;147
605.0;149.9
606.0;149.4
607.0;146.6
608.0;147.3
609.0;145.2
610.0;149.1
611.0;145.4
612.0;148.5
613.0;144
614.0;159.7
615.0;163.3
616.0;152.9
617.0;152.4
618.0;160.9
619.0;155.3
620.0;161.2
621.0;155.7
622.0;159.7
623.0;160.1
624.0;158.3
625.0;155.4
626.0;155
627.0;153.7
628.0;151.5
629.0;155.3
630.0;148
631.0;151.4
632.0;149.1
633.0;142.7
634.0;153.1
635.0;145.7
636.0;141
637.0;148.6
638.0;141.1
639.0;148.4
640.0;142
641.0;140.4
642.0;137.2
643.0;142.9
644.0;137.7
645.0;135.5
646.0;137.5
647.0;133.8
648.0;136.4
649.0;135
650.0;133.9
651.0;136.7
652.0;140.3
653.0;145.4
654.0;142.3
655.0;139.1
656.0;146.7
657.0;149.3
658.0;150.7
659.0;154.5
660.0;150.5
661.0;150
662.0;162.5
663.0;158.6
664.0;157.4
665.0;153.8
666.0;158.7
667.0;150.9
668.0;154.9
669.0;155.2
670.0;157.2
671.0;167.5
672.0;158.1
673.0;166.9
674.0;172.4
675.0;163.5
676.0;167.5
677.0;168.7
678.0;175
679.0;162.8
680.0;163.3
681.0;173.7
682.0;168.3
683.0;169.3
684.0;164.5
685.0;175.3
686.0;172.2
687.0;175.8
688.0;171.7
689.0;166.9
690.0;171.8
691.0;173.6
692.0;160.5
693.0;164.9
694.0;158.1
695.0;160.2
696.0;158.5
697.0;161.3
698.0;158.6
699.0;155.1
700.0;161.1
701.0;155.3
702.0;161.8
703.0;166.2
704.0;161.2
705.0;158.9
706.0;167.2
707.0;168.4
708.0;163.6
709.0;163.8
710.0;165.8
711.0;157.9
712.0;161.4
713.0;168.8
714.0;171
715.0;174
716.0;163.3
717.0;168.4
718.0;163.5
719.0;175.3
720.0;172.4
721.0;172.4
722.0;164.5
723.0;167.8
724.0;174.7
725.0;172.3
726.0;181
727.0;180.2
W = 9.0 Hz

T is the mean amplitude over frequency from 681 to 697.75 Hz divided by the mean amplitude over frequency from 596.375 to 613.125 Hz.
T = 1.14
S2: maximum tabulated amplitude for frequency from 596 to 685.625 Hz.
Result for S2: 175.3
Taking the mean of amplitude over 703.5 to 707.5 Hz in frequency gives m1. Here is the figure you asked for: 164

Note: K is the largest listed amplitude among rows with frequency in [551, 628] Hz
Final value 171.1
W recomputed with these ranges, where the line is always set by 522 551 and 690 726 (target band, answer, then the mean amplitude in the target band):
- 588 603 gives 2.8 Hz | 137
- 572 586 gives 7.4 Hz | 80.3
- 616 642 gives 2.6 Hz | 151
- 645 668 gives 2.8 Hz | 146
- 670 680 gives 0.0 Hz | 166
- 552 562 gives 0.4 Hz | 164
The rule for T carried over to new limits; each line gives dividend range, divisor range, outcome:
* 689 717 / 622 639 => 1.08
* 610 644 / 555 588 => 1.29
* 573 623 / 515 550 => 0.75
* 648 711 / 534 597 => 1.17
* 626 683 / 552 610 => 1.18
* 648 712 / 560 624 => 1.23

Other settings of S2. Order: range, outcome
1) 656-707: 175.8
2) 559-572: 167.1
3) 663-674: 172.4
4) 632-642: 153.1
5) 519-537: 172.2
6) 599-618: 163.3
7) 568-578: 132.5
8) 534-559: 182.9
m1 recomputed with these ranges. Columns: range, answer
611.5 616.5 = 154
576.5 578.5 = 69.4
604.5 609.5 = 148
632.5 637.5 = 146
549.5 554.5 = 167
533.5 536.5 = 169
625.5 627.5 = 154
